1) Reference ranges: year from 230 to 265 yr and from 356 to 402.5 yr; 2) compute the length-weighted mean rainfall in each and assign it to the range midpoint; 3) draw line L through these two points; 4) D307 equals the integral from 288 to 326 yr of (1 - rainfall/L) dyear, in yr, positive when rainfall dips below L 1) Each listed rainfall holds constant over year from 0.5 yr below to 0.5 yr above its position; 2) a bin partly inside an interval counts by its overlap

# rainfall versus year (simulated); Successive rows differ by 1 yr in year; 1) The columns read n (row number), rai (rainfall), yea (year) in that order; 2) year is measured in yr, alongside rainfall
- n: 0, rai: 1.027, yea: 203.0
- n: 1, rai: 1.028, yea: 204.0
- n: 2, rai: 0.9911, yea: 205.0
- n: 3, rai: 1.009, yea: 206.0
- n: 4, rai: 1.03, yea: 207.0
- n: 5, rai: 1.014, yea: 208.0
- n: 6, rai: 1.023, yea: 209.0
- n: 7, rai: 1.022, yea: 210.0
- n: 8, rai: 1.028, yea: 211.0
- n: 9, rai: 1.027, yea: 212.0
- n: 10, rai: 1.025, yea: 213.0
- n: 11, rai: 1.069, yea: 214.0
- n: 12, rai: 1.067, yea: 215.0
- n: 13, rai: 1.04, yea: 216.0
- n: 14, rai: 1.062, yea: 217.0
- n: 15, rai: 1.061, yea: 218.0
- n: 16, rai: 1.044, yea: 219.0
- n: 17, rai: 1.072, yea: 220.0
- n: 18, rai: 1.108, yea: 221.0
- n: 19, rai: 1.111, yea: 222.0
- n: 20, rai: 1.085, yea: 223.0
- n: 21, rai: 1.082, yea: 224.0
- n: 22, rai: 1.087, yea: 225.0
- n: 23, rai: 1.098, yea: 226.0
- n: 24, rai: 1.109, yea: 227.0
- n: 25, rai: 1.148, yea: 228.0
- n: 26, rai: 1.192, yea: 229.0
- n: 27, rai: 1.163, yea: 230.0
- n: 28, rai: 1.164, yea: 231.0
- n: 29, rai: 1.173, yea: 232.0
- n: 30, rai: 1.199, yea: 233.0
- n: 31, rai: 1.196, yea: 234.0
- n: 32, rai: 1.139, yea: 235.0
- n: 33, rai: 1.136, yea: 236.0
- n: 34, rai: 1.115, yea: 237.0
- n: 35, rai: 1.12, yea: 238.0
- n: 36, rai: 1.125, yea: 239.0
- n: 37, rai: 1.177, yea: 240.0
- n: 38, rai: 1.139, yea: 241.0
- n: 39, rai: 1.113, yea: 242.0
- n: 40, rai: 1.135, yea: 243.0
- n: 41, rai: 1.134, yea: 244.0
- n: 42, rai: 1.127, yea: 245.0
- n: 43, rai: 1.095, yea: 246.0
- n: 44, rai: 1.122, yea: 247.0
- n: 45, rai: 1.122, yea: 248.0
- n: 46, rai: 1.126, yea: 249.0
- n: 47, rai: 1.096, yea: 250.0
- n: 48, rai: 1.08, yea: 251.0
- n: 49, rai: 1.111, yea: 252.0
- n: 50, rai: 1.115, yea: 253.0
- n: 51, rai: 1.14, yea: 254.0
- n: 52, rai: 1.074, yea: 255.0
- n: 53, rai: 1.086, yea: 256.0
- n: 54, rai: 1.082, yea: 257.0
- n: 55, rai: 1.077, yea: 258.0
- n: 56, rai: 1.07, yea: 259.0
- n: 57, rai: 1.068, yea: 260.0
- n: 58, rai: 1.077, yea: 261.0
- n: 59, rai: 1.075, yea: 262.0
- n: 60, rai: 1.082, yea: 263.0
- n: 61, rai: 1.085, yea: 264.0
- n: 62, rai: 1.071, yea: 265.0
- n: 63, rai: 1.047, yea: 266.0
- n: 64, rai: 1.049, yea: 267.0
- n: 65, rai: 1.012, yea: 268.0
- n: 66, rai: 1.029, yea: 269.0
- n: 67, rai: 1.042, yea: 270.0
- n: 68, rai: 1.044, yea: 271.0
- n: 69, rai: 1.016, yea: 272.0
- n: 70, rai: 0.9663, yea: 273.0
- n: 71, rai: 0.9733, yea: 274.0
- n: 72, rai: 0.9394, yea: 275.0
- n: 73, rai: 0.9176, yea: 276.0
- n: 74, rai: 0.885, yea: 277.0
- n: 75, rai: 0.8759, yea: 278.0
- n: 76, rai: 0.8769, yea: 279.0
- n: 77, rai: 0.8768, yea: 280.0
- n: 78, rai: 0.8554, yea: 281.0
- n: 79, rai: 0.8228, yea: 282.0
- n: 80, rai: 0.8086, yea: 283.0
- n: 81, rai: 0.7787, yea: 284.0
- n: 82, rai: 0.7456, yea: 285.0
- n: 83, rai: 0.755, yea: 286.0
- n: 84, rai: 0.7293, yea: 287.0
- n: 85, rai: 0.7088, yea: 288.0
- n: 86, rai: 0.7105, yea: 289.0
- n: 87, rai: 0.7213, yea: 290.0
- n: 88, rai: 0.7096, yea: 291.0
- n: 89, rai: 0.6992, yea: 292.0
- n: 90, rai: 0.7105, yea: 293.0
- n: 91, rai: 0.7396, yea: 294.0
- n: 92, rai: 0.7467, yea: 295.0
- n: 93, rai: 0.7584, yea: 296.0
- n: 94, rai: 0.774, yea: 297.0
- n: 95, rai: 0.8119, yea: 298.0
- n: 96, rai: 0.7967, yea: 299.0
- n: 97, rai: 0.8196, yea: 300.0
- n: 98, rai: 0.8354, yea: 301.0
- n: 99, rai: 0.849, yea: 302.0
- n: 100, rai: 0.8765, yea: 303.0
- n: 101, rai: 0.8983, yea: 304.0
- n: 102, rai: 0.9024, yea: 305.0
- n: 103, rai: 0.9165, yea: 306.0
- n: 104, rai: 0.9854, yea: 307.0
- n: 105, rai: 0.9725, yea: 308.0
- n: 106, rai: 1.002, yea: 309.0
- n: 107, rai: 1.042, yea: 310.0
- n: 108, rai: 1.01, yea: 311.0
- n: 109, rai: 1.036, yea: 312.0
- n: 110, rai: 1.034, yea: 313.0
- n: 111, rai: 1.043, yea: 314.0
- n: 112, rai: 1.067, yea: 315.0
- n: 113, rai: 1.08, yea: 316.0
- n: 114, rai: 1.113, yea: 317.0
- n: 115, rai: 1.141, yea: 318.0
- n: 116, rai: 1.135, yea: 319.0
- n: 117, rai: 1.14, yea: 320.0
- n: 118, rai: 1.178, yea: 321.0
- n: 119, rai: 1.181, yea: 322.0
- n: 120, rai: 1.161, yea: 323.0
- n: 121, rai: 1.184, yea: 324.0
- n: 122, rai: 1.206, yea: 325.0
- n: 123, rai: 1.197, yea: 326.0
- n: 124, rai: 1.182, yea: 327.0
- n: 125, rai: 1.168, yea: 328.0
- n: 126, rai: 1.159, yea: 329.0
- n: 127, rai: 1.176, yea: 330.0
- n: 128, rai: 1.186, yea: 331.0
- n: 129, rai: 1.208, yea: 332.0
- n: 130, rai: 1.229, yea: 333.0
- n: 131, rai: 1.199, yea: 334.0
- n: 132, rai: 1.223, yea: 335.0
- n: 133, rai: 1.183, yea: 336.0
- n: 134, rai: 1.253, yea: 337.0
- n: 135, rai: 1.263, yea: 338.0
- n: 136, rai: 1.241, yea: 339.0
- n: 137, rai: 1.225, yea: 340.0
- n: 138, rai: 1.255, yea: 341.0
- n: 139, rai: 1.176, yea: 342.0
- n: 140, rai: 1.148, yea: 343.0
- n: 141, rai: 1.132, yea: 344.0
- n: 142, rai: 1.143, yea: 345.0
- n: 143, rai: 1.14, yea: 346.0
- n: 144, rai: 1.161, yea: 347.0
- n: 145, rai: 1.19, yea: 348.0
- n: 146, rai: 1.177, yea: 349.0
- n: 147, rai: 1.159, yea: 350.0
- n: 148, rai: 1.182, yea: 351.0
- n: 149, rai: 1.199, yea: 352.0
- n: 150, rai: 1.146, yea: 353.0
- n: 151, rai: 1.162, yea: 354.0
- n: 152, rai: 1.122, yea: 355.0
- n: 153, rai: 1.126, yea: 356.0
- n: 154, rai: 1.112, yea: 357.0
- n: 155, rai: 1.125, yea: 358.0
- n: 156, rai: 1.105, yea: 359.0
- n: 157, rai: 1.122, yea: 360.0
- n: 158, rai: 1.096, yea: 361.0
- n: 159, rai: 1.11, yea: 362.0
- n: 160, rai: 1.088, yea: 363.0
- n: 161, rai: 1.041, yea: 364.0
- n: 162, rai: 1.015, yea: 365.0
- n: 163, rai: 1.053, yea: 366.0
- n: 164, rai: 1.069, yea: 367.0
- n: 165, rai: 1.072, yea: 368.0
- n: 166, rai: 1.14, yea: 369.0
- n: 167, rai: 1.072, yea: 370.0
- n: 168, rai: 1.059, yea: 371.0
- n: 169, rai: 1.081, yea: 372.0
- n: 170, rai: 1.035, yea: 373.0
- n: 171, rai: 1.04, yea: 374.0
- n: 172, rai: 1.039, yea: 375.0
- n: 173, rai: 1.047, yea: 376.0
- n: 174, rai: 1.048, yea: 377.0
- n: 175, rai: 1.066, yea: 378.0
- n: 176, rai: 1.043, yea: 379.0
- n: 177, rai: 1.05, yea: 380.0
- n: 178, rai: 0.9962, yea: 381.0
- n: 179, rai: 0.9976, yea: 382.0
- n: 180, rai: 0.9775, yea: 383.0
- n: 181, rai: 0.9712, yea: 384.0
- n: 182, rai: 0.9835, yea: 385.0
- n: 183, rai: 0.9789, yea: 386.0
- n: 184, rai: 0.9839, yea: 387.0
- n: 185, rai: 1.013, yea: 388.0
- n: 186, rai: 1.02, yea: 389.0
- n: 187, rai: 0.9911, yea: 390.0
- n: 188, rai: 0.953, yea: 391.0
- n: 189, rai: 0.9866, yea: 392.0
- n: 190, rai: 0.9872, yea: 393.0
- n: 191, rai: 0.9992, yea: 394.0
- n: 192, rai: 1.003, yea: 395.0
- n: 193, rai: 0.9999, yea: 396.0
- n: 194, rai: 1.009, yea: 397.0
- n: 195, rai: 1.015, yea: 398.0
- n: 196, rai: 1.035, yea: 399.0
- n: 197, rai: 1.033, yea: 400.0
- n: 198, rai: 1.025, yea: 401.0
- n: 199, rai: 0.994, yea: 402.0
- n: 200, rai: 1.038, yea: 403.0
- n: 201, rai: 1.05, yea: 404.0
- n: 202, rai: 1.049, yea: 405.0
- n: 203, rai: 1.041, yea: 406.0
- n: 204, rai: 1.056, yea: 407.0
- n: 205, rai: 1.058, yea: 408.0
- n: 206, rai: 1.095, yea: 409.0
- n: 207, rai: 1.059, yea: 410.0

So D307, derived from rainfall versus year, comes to 4.7 yr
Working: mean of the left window 1.12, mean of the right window 1.04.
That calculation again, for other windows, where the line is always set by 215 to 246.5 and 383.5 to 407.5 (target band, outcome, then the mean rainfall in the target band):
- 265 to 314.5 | 9.1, 0.883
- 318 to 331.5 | -1.5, 1.17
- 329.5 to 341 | -1.9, 1.22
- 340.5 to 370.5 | -2.7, 1.13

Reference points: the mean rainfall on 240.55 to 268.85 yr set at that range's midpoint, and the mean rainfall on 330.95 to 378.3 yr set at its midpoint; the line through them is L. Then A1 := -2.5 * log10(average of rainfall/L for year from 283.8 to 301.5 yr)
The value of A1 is 0.42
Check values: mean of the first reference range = 1.09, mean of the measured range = 0.752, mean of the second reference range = 1.13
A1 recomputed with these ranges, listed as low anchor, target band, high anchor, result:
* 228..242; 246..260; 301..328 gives 0.033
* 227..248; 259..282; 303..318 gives 0.096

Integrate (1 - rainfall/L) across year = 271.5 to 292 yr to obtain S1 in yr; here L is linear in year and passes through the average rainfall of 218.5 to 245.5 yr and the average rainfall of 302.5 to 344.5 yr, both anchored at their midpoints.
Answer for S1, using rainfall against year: 5.4 yr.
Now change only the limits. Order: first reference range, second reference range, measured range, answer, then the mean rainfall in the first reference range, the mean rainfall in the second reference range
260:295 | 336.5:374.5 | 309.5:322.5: -1.02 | 0.895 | 1.13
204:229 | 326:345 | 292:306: 4.21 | 1.06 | 1.2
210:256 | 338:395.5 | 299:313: 2.07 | 1.11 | 1.08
